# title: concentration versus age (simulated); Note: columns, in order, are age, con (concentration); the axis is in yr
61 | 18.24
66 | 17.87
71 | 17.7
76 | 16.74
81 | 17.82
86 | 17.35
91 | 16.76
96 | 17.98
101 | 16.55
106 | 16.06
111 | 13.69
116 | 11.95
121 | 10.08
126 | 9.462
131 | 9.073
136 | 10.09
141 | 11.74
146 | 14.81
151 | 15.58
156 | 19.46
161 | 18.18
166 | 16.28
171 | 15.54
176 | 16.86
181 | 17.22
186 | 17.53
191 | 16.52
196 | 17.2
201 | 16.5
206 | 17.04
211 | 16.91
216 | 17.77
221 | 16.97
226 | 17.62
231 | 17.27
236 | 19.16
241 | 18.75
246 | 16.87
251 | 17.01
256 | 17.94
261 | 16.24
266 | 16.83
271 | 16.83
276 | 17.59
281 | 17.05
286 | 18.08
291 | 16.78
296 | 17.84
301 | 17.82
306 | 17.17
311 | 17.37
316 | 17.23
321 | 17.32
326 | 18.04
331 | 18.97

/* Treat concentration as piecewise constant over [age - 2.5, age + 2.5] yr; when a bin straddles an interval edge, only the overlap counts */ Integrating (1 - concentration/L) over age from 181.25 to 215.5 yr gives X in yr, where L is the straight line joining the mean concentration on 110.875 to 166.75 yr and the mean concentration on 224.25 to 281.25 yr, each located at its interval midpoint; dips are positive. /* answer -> -3.5 yr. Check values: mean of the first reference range 13.3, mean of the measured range 17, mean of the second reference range 17.4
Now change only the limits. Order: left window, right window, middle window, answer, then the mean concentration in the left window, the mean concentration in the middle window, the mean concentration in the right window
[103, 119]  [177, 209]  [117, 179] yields 5.96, 13.9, 13.9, 17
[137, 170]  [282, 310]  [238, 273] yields -0.52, 15.7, 17.2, 17.5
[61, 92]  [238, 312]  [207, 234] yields 0.09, 17.5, 17.3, 17.4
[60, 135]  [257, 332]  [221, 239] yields -1.39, 15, 17.9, 17.4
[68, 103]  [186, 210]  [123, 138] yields 6.65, 17.3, 9.54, 16.9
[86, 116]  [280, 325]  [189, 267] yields -1.91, 15.9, 17.3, 17.4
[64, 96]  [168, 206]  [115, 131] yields 6.55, 17.4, 10.1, 16.8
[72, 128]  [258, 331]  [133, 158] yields 2.40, 15.1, 14.1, 17.4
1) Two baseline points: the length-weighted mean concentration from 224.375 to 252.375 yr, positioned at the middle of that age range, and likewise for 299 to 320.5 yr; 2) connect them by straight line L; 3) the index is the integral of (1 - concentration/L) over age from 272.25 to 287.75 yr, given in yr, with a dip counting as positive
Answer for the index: 0.1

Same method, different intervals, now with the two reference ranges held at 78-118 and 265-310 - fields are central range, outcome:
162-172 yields 0.1 yr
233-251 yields -1.1 yr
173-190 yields -0.5 yr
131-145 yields 4.6 yr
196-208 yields -0.1 yr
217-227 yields -0.2 yr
